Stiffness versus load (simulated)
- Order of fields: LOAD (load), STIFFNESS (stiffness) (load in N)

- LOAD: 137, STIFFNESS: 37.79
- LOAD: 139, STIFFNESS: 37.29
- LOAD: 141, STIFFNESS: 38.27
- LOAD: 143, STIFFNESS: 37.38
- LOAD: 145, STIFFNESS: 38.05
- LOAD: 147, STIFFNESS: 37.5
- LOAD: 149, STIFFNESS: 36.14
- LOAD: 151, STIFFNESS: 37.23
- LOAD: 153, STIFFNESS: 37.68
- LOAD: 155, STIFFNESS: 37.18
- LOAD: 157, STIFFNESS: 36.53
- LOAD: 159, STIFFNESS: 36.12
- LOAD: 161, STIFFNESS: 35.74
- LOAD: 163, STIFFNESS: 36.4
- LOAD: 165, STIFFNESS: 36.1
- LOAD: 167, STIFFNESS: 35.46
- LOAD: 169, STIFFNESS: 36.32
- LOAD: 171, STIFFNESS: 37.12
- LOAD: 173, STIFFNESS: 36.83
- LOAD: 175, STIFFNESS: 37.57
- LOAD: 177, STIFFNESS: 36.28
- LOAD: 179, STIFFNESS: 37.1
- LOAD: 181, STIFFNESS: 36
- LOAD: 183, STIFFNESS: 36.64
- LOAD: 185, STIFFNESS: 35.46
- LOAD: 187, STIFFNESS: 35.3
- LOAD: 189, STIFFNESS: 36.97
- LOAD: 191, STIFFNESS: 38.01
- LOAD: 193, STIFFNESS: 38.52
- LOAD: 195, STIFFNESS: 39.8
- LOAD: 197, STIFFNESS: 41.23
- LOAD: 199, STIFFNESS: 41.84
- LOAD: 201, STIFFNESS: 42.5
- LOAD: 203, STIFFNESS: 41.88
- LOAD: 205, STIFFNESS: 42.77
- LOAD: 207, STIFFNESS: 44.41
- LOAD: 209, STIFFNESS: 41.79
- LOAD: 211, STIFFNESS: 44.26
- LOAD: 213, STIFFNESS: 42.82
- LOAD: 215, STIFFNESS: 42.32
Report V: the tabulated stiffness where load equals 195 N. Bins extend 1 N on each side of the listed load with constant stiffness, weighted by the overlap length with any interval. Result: 39.8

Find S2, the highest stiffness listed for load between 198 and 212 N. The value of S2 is 44.41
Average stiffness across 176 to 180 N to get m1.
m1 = 36.7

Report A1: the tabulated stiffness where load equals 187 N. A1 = 35.3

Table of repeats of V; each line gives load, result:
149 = 36.14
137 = 37.79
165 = 36.1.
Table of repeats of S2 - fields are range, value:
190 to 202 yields 42.5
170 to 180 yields 37.57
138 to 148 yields 38.27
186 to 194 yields 38.52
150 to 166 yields 37.68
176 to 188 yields 37.1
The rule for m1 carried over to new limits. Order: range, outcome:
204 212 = 43.3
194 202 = 41.3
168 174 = 36.8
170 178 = 37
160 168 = 35.9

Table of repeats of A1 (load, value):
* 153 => 37.68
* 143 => 37.38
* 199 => 41.84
